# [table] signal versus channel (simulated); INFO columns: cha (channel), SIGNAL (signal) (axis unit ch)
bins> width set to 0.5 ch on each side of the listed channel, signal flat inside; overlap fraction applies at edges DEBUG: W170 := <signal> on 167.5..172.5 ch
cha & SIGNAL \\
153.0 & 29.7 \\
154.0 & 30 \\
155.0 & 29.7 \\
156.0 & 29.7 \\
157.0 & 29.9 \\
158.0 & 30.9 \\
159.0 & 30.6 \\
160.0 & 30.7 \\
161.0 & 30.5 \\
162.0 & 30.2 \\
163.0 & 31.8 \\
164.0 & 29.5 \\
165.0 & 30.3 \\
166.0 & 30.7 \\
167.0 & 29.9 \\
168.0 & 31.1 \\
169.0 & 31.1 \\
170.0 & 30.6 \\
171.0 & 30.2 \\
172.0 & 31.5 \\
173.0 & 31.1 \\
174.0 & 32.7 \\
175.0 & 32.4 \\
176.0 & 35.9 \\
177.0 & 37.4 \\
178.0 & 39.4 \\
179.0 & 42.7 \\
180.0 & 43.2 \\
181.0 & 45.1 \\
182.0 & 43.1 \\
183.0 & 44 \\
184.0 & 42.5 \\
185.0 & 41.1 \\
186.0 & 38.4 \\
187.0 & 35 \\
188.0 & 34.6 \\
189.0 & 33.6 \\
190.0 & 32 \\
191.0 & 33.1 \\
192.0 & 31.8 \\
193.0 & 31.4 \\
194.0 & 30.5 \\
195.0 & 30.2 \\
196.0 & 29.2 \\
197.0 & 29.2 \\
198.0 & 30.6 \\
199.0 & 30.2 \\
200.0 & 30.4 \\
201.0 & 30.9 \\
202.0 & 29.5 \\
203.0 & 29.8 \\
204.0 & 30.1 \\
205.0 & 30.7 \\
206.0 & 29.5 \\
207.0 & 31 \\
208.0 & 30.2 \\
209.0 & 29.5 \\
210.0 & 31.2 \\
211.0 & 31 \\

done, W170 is 30.9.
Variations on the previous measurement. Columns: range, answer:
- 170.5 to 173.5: 30.9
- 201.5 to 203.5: 29.6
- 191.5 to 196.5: 30.6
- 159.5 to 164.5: 30.5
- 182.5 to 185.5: 42.5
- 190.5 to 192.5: 32.5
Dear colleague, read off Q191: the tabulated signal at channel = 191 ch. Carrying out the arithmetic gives 33.1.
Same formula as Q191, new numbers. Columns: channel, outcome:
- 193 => 31.4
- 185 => 41.1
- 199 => 30.2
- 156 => 29.7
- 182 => 43.1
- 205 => 30.7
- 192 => 31.8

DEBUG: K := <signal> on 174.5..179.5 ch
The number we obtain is 37.6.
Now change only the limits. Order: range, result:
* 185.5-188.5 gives 36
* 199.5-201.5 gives 30.6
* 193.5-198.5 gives 29.9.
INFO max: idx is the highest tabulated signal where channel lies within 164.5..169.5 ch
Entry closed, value 31.1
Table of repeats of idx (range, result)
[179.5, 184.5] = 45.1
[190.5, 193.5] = 33.1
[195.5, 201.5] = 30.9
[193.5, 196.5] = 30.5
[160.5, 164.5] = 31.8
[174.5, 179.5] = 42.7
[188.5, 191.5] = 33.6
